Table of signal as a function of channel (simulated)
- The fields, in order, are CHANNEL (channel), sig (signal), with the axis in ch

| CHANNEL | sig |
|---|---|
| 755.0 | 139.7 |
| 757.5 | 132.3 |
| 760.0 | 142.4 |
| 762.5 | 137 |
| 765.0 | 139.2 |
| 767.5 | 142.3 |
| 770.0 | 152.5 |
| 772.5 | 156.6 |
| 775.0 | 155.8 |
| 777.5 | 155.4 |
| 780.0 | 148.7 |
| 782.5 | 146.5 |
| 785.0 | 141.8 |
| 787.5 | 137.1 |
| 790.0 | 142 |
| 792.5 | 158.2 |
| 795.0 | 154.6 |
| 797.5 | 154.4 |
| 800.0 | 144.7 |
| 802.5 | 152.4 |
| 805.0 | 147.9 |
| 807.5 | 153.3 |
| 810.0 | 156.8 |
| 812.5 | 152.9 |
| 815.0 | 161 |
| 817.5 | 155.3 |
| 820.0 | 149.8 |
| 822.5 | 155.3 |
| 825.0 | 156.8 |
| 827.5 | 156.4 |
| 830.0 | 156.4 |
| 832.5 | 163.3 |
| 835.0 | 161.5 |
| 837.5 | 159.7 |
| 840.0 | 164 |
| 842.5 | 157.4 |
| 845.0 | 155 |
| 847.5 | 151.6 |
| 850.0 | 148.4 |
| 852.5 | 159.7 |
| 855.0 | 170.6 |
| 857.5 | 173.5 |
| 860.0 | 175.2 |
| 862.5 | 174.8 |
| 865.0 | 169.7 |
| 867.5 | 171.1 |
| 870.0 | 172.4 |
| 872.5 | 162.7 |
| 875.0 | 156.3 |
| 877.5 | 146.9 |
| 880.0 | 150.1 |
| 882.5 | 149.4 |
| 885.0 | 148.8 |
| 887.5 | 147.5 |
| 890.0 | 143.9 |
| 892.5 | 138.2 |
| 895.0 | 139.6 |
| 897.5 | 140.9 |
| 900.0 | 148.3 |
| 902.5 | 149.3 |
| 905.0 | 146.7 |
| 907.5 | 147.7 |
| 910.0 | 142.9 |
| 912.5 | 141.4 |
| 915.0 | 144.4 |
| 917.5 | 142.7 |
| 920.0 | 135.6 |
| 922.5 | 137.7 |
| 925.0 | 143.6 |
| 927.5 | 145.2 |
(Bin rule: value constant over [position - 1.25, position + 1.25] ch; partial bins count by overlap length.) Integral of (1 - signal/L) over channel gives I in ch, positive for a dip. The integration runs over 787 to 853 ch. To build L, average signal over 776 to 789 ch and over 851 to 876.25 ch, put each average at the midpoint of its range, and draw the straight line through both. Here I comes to 0.8 ch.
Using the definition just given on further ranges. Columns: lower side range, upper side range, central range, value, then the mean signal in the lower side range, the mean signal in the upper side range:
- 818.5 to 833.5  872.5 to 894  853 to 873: -2.6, 156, 148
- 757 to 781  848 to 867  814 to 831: 0.3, 147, 167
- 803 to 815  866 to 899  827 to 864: -2.3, 154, 151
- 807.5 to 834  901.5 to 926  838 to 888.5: -3.4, 156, 143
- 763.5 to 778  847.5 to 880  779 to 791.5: 0.7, 150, 164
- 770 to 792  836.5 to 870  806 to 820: 0.0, 149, 164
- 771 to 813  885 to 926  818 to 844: -1.7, 151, 143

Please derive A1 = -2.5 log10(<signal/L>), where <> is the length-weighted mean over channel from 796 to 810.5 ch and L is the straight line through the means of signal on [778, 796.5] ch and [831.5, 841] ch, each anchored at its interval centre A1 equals 0.01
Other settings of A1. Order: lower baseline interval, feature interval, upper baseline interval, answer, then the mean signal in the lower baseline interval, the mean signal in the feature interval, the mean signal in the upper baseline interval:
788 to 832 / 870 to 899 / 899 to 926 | -0.02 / 153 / 149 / 144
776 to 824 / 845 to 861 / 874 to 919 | -0.10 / 151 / 162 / 146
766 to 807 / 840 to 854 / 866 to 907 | -0.04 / 149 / 156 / 151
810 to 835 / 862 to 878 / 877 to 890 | -0.10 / 157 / 165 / 148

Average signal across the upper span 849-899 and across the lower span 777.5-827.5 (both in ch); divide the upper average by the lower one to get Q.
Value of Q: 1.0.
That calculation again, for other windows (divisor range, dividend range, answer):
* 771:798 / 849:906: 1.04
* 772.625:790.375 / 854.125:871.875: 1.17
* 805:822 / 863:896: 1.00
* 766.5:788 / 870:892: 1.02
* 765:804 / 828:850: 1.06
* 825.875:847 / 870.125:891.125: 0.96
